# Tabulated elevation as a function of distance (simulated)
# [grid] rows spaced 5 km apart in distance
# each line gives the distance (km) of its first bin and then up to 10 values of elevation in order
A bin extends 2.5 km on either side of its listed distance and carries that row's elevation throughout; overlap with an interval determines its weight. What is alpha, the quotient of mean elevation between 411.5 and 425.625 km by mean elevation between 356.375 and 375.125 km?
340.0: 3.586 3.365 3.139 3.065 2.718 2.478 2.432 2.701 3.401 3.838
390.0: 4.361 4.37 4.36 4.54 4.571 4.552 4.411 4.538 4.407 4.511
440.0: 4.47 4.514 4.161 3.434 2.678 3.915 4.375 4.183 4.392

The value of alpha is 1.73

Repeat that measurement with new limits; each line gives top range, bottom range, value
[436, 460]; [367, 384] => 1.37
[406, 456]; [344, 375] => 1.55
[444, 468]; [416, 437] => 0.83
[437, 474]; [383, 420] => 0.90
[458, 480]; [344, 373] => 1.37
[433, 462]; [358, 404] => 1.15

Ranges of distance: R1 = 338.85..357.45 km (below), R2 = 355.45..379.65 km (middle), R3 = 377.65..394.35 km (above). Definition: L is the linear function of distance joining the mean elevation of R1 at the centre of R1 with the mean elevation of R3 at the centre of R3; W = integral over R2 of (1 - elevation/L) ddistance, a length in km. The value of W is 6.1 km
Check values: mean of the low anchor 3.27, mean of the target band 2.7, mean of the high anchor 3.93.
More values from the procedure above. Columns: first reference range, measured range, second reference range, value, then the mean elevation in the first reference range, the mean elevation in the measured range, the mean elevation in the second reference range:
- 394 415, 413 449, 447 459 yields -3.9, 4.48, 4.47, 3.69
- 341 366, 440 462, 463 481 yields 1.0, 3.02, 3.81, 4.21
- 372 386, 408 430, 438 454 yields -3.7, 3.23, 4.5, 4.29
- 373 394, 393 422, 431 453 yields -3.8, 3.65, 4.47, 4.39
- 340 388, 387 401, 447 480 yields -4.4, 3.06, 4.35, 3.85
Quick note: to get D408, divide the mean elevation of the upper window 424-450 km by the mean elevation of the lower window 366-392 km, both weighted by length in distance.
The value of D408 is 1.36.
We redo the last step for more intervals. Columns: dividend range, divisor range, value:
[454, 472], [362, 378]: 1.40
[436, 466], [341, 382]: 1.33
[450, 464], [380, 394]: 0.84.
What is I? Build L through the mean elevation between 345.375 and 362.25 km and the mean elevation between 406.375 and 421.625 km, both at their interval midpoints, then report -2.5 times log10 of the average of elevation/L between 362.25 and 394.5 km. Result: 0.13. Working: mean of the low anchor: 3.03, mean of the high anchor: 4.52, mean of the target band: 3.27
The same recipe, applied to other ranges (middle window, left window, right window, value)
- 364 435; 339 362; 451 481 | -0.15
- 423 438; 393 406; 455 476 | -0.10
